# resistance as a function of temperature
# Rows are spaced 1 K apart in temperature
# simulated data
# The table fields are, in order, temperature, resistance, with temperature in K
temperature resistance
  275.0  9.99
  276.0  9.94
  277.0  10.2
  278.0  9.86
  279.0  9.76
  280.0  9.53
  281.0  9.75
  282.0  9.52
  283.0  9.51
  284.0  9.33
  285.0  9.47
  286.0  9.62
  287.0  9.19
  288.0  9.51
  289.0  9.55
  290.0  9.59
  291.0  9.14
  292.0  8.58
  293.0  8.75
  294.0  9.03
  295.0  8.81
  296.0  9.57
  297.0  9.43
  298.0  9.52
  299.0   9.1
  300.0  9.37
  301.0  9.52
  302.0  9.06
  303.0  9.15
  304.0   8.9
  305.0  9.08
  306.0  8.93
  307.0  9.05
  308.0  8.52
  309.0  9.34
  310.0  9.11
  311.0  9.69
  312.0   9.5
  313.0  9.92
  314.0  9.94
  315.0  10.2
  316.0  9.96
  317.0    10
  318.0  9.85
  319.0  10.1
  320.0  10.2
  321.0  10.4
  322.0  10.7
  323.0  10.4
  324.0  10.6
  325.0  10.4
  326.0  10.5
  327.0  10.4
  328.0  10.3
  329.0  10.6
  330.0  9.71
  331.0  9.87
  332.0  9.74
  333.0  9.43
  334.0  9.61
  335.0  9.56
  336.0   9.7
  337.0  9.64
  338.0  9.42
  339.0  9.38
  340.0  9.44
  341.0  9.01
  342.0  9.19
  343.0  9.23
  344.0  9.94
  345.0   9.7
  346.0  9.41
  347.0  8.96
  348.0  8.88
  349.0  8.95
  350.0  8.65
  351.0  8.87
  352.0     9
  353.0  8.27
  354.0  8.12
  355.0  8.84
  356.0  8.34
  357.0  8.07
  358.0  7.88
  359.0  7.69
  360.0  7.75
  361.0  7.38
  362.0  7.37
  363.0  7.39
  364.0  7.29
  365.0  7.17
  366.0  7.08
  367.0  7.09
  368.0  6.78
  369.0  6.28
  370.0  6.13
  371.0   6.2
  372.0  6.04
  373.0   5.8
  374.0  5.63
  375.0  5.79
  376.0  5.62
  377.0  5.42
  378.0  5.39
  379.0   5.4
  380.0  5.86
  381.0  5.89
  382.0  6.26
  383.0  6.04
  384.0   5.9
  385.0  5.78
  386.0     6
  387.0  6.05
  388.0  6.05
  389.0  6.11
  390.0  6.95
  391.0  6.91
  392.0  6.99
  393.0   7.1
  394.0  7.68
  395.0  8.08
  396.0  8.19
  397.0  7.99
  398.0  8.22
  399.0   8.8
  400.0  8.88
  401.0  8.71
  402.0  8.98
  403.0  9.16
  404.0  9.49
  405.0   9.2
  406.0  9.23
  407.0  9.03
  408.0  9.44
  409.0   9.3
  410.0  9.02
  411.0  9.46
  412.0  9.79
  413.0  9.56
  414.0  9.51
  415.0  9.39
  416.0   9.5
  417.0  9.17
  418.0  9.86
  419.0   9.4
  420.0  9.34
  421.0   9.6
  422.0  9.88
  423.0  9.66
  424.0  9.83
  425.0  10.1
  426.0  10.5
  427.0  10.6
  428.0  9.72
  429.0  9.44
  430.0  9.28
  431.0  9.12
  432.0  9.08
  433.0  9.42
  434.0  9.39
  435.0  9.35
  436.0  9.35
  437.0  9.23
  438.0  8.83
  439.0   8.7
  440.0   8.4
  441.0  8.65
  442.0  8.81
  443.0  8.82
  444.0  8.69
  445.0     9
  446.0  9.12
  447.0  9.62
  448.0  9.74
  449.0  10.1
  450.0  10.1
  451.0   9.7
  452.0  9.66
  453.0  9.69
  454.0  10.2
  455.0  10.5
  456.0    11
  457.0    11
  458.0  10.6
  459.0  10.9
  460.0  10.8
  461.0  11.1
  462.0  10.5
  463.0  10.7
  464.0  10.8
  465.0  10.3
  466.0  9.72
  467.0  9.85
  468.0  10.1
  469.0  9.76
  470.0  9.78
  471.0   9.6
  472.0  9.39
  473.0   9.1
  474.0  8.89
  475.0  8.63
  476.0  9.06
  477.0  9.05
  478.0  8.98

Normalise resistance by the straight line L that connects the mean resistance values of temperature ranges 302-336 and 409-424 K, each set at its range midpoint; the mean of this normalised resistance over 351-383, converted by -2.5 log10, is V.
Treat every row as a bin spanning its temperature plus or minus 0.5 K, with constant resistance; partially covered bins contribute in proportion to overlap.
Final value 0.37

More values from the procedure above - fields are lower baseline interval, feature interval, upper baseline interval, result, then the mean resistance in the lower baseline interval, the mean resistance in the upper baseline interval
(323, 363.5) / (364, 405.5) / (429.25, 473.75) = 0.33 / 9.15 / 9.71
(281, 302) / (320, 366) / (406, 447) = 0.02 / 9.31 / 9.36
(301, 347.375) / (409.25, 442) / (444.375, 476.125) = 0.05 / 9.69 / 9.97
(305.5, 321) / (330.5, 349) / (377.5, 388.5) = -0.15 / 9.65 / 5.87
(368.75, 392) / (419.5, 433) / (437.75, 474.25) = -0.17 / 6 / 9.8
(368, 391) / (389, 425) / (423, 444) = -0.16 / 5.98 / 9.32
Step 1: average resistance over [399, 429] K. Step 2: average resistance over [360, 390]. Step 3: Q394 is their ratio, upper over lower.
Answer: 1.5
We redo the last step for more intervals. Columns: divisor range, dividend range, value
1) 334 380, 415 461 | 1.23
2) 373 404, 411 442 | 1.37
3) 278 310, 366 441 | 0.87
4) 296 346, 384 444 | 0.90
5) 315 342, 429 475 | 0.97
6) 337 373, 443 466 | 1.25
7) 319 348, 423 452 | 0.96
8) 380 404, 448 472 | 1.41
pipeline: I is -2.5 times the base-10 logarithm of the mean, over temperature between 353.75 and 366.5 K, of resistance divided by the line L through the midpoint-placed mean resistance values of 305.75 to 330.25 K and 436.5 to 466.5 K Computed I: 0.27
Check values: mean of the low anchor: 9.95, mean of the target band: 7.71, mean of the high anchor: 9.83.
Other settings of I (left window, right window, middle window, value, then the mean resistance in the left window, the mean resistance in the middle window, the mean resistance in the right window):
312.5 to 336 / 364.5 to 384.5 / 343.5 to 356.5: -0.11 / 10.1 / 8.92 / 6.09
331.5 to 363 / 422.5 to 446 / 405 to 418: -0.02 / 8.86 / 9.38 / 9.3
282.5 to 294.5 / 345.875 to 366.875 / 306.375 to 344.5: -0.14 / 9.27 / 9.8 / 8.12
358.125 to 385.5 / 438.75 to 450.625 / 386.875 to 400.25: -0.03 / 6.41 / 7.44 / 9.16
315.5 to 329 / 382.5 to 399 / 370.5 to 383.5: 0.30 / 10.3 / 5.8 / 6.94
